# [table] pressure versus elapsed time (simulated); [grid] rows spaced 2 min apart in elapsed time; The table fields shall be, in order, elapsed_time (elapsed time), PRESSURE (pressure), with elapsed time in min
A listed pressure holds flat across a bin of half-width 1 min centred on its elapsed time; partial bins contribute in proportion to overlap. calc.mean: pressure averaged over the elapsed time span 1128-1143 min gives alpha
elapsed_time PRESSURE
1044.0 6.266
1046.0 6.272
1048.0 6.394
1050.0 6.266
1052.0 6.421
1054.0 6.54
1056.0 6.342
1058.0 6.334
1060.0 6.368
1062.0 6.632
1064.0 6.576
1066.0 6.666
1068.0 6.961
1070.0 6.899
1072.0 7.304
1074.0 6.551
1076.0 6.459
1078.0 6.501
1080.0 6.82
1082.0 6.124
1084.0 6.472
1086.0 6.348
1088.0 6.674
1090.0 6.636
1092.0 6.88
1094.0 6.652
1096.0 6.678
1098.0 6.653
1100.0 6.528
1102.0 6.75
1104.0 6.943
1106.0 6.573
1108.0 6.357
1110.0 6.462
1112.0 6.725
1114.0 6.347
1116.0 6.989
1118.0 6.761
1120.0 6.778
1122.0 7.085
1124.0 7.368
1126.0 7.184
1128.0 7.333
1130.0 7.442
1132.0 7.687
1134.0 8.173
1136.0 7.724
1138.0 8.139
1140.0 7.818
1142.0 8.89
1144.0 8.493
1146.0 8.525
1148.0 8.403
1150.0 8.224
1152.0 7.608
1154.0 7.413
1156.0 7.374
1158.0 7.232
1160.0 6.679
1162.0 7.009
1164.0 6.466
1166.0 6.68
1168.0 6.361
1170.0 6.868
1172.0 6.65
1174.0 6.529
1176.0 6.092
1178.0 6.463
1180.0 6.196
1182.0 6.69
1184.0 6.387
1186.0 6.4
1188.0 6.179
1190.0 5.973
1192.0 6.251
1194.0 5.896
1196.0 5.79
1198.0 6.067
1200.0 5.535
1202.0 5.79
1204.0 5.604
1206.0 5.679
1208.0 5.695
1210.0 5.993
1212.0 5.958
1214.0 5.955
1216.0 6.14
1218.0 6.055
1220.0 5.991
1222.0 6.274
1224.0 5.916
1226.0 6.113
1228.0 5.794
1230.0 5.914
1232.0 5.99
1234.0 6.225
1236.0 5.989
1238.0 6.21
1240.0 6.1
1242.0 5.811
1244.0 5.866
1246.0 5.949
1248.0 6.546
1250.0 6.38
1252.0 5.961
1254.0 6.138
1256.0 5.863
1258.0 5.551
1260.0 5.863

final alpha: 7.94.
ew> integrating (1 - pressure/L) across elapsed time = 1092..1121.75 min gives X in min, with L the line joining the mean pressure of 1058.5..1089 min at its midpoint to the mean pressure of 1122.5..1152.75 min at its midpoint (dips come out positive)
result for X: 2.5 min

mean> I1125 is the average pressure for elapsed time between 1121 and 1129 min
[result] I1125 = 7.24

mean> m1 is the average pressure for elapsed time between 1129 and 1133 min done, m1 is 7.56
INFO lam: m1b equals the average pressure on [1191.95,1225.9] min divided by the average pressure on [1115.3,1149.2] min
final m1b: 0.77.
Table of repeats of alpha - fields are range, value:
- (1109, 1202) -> 6.97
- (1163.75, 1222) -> 6.15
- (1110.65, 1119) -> 6.7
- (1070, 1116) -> 6.63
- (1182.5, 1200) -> 6.1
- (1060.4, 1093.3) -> 6.65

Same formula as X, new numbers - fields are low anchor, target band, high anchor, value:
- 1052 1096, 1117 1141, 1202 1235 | -4.2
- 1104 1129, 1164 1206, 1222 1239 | 0.9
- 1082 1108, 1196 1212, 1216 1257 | 1.0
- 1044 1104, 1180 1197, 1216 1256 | 0.0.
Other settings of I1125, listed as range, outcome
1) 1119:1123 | 6.93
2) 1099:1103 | 6.64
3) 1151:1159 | 7.41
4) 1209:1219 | 6.02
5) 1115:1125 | 7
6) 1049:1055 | 6.41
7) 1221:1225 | 6.1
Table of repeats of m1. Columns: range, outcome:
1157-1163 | 6.97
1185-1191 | 6.18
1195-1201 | 5.8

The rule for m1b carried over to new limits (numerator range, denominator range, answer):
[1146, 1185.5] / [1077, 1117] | 1.05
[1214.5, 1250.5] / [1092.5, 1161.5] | 0.83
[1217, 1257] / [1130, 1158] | 0.76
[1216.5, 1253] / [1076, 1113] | 0.92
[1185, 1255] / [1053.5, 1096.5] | 0.91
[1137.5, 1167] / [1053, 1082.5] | 1.16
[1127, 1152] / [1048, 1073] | 1.22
